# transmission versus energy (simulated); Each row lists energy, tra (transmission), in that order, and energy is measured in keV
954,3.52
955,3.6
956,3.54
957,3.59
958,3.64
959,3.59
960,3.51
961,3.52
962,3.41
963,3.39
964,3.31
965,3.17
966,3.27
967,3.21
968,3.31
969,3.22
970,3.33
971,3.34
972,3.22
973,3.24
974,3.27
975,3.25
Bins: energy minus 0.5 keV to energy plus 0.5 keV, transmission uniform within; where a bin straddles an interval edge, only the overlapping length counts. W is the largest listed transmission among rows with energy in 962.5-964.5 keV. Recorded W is 3.39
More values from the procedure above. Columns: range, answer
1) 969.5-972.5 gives 3.34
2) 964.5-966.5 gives 3.27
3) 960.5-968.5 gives 3.52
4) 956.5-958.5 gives 3.64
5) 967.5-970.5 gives 3.33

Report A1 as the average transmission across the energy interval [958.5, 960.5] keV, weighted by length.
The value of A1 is 3.55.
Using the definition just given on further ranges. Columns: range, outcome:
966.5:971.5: 3.28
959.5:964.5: 3.43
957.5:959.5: 3.62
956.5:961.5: 3.57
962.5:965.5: 3.29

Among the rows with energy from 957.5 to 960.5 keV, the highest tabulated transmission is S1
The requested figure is 3.64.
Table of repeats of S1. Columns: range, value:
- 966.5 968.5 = 3.31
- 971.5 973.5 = 3.24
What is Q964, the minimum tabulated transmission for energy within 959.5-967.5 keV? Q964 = 3.17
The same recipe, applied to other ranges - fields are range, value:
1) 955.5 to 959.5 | 3.54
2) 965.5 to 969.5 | 3.21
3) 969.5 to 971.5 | 3.33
